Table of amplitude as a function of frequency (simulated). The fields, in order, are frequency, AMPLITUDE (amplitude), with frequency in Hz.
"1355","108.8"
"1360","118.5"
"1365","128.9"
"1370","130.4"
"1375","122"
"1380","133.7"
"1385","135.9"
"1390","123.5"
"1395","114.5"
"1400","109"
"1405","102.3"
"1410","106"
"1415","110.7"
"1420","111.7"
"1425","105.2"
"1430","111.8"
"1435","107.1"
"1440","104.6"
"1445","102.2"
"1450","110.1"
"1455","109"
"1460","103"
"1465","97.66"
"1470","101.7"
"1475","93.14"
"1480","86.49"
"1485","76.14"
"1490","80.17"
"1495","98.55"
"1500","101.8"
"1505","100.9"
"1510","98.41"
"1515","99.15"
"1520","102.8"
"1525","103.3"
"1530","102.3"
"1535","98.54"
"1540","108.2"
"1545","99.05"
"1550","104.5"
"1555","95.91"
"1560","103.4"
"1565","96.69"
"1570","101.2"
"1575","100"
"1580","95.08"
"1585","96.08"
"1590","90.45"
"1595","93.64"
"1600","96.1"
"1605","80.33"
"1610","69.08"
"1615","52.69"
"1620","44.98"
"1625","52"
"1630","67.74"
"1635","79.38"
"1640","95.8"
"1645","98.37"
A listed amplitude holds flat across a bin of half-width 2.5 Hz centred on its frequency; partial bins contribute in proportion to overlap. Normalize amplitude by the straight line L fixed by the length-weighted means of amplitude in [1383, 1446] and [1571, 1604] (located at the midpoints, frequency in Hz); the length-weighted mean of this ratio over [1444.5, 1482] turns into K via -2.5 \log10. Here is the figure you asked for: 0.064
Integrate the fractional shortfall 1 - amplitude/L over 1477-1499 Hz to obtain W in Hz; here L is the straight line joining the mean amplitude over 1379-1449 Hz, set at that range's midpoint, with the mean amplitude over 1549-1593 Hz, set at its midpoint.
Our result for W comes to 3.9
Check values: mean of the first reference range 112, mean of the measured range 86.6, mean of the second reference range 97.9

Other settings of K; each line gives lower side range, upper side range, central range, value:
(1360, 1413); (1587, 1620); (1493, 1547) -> -0.08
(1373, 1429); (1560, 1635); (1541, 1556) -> -0.12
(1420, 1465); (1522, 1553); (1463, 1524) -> 0.10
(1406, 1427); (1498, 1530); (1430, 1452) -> 0.00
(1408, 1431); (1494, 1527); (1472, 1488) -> 0.21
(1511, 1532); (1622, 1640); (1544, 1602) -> -0.13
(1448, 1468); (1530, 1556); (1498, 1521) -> 0.03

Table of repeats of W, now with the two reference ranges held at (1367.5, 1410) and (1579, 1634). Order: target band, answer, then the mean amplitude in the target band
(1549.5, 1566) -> -2.72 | 99.9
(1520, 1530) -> -1.13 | 103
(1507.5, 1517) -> -0.37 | 98.8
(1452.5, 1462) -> 0.02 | 106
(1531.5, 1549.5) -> -2.61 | 102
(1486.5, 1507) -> 0.82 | 94.3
